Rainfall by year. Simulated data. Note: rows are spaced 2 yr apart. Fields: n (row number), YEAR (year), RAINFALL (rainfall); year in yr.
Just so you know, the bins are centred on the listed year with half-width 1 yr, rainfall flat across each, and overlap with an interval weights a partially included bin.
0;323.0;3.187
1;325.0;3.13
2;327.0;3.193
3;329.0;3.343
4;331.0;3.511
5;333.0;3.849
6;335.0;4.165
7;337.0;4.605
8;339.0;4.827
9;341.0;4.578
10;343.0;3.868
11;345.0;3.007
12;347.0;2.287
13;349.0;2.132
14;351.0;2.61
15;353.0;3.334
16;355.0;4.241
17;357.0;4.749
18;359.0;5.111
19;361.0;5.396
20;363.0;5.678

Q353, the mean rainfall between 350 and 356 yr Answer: 3.39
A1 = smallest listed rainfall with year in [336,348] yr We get 2.287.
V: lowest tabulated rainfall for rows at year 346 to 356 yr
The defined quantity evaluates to 2.132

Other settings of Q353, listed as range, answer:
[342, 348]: 3.05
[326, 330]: 3.27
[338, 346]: 4.07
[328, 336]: 3.72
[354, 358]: 4.49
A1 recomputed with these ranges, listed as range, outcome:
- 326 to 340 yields 3.193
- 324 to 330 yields 3.13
